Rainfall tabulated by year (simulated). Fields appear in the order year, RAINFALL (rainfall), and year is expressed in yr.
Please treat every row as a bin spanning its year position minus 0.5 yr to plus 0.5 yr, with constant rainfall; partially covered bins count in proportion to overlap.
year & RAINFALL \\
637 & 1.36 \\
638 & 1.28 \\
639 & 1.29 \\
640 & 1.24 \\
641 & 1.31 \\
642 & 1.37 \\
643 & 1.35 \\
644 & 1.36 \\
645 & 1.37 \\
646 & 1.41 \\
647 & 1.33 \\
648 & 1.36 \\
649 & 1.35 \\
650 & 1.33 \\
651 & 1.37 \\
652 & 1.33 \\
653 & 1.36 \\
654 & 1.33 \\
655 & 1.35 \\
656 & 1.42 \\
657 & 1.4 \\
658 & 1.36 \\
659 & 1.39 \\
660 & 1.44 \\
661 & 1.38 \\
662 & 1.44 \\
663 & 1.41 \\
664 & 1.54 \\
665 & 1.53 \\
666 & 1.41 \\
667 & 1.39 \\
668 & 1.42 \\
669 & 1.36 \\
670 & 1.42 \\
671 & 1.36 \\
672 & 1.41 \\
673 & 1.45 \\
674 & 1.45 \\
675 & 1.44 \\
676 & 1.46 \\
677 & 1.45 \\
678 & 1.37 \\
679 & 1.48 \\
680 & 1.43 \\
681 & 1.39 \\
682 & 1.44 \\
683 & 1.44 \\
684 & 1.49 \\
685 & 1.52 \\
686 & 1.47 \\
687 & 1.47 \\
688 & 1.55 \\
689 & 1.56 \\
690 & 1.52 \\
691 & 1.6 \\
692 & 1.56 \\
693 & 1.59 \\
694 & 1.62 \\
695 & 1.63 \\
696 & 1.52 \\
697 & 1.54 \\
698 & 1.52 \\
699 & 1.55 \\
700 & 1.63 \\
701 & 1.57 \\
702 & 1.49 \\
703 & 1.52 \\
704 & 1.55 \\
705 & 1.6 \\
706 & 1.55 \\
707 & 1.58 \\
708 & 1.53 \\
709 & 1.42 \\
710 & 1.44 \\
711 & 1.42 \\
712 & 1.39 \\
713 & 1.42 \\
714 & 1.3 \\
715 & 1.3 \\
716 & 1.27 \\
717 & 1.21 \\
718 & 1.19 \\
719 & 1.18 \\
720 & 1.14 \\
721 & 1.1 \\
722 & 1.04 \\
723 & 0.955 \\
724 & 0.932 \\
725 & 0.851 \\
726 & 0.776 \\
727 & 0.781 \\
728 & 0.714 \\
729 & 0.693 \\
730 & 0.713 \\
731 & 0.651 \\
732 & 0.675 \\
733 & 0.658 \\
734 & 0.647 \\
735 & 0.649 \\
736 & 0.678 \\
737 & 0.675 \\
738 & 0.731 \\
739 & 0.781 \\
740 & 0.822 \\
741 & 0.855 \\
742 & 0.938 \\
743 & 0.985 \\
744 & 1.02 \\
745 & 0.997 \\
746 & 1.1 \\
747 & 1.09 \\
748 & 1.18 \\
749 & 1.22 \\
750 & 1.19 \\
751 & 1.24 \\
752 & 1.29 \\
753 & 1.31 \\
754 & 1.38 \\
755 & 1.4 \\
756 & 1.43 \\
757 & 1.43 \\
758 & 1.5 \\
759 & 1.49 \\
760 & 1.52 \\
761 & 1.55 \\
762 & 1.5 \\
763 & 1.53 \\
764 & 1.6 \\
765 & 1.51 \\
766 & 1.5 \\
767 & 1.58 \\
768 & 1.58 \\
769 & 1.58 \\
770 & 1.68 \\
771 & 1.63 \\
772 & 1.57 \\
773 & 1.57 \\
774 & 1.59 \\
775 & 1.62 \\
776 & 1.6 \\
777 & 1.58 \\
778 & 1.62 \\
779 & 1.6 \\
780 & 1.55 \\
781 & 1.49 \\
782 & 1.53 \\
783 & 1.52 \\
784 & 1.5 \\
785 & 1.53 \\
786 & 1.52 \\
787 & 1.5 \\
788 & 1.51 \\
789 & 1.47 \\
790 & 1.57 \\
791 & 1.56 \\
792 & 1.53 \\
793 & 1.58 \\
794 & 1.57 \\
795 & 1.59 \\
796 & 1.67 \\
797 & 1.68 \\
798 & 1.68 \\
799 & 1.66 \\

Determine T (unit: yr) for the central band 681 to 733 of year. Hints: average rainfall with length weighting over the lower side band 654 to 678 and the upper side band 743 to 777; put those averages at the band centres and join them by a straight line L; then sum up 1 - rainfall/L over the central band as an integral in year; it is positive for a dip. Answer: 3.9 yr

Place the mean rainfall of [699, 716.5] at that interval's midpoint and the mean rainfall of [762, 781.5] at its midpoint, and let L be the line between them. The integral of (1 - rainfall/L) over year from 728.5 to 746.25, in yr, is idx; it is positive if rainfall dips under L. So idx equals 8.55 yr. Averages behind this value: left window 1.47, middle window 0.788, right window 1.58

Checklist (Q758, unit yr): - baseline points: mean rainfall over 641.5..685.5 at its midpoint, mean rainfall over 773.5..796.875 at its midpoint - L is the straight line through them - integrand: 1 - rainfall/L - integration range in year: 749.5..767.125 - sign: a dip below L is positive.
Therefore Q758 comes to 1.0 yr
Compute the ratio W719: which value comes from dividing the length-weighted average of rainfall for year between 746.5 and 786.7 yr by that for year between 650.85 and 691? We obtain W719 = 1.0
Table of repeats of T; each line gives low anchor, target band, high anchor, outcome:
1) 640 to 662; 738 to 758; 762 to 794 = 4.95 yr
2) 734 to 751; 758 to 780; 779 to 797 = -4.85 yr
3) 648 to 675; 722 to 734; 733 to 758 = 3.75 yr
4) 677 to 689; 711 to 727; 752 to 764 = 3.57 yr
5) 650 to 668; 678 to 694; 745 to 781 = -0.94 yr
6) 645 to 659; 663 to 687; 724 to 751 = -4.20 yr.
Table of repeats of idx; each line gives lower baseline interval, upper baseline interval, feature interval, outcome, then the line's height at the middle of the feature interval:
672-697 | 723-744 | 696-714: -4.8 yr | 1.19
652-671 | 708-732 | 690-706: -4.8 yr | 1.2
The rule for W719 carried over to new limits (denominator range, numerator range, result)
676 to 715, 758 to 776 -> 1.04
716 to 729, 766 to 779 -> 1.61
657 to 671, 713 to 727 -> 0.77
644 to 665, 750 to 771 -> 1.07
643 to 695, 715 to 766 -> 0.75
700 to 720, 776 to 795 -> 1.09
